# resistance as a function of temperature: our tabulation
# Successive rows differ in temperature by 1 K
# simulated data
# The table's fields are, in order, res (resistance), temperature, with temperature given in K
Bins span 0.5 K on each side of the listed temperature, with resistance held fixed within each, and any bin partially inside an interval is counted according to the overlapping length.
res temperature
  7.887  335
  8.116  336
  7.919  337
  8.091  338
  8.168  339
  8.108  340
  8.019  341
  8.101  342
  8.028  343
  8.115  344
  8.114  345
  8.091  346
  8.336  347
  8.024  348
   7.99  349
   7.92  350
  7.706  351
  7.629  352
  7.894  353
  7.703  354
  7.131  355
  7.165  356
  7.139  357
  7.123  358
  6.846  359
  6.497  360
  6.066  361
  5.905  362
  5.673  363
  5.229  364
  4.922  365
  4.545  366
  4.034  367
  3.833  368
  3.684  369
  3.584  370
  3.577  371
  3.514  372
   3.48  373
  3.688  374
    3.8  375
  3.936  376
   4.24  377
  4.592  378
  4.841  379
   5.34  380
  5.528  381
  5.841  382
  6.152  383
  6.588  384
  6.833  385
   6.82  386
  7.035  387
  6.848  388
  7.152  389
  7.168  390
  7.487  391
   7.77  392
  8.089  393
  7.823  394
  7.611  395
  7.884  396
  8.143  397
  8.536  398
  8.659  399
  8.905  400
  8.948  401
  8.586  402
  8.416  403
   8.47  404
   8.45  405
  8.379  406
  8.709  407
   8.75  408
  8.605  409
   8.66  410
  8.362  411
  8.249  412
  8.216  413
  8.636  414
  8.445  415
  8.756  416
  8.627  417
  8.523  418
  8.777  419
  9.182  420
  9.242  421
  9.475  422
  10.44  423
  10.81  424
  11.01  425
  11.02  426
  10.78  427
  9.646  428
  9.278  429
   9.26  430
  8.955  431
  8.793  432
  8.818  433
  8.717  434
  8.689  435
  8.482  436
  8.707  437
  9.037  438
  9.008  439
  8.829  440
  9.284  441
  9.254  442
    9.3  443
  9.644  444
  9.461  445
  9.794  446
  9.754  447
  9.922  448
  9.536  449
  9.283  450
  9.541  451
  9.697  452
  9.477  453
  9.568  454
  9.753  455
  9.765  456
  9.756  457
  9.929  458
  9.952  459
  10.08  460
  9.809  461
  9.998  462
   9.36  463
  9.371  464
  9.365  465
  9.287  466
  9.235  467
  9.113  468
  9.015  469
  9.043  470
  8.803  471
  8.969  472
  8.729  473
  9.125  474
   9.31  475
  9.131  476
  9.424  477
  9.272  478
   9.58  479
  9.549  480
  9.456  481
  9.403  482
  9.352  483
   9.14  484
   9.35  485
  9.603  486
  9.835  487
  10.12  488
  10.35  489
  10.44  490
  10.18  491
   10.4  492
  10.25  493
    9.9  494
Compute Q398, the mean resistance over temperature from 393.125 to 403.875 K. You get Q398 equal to 8.35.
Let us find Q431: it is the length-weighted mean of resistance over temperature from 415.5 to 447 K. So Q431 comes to 9.35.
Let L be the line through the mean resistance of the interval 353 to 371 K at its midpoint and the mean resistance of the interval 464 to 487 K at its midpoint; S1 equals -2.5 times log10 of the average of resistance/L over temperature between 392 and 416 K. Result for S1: -0.196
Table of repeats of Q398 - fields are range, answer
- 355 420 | 6.78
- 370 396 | 5.83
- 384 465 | 8.92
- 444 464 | 9.7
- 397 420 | 8.58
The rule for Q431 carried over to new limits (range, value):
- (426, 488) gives 9.39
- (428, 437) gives 8.91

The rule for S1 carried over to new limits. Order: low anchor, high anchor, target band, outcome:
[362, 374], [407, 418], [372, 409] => -0.06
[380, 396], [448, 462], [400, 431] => -0.12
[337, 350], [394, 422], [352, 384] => 0.47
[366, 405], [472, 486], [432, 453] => -0.14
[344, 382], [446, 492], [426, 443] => -0.10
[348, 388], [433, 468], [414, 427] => -0.18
